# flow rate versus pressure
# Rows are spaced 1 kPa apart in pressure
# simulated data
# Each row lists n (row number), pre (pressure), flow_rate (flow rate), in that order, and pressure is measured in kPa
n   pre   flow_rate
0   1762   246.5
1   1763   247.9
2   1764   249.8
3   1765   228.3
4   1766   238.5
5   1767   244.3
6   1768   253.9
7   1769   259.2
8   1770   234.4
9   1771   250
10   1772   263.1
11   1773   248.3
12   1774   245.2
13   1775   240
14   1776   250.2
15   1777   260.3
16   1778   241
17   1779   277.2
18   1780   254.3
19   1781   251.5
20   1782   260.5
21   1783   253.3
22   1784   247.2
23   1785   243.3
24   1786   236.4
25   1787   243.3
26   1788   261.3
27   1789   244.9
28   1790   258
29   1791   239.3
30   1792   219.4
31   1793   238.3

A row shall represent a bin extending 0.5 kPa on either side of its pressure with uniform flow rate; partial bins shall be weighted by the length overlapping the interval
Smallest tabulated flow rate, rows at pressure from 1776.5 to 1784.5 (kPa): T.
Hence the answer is 241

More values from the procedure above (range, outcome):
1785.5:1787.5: 236.4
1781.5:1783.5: 253.3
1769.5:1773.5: 234.4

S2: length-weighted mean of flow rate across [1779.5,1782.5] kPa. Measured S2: 255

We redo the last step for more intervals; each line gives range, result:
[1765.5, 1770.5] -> 246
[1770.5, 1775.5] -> 249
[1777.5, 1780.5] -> 258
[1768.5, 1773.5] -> 251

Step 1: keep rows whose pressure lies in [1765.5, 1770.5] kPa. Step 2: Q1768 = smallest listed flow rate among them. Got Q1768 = 234.4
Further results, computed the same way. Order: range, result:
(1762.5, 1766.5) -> 228.3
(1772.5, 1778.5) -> 240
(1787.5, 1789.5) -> 244.9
